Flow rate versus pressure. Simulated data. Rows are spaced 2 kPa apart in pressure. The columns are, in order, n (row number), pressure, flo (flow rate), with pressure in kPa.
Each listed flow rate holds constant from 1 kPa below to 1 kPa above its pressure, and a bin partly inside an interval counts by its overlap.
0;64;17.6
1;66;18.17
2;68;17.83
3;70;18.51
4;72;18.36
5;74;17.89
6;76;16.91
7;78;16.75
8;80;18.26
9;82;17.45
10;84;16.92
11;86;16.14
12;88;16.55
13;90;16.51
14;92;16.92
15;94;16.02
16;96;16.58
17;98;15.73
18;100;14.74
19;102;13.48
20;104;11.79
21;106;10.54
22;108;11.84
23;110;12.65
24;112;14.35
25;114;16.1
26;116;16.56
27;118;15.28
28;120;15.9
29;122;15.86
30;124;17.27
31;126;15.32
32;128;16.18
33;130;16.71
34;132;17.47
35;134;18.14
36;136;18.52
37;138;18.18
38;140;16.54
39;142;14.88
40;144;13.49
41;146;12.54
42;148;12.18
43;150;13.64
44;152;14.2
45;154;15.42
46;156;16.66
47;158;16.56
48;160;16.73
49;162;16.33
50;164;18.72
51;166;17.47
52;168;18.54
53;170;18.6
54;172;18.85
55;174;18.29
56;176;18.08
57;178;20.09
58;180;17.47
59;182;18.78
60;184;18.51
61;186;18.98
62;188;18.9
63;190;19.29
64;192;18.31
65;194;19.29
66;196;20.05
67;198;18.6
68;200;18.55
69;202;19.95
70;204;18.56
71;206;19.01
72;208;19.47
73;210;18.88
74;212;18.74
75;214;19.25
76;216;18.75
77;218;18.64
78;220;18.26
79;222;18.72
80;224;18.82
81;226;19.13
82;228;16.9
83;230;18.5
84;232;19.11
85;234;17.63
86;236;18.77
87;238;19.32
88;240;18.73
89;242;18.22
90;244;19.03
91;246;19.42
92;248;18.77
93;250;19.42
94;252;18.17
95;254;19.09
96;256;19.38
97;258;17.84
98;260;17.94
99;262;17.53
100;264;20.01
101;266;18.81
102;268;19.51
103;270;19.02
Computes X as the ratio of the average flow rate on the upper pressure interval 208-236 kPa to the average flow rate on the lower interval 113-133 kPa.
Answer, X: 1.14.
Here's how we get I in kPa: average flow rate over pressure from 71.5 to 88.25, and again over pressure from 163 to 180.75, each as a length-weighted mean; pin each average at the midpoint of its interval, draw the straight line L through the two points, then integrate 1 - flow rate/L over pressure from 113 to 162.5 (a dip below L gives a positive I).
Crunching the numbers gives 5.9 kPa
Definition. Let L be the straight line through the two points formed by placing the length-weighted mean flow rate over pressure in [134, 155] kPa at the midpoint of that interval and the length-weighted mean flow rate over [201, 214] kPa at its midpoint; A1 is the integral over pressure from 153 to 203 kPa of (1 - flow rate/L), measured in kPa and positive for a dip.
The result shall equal -3.03 kPa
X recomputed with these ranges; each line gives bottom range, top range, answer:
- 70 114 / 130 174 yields 1.05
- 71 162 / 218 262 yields 1.18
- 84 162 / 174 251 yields 1.22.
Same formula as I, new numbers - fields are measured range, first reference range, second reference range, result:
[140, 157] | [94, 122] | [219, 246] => 1.6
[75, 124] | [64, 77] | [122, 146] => 5.1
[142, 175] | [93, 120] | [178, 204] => 2.1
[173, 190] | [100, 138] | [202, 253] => -1.4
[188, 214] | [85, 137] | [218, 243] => -1.9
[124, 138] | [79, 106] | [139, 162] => -1.8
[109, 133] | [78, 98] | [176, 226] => 2.2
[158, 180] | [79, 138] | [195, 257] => -0.9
